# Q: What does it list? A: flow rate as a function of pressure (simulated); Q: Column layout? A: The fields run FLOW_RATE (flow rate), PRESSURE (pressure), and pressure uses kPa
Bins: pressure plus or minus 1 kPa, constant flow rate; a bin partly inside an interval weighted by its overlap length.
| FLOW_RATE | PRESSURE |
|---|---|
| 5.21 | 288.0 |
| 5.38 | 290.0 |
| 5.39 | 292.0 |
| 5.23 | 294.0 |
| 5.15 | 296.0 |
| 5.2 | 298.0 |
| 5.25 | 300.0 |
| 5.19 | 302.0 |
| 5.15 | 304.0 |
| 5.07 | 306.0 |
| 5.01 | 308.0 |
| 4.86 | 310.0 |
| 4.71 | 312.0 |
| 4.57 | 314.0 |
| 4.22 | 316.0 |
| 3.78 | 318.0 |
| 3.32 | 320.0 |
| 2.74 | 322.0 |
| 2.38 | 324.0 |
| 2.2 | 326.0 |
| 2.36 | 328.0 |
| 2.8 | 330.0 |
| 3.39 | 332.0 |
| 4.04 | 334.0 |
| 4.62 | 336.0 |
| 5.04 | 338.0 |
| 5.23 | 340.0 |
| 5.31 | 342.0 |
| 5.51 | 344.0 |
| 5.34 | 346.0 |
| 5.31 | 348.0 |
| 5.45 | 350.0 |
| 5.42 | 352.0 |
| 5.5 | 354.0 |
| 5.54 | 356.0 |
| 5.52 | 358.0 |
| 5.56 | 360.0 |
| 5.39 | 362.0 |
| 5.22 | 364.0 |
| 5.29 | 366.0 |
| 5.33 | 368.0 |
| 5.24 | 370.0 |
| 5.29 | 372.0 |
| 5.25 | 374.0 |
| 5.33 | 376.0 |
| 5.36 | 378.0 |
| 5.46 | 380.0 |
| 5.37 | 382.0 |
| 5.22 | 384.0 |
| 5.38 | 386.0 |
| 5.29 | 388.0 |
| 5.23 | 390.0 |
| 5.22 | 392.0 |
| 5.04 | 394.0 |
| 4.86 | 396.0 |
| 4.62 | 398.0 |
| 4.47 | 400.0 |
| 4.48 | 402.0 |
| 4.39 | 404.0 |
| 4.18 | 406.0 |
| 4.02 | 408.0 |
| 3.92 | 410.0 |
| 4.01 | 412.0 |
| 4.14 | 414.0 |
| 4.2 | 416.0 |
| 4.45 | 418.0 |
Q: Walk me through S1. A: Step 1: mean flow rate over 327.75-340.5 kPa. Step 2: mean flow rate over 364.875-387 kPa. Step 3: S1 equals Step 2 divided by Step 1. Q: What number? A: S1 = 1.34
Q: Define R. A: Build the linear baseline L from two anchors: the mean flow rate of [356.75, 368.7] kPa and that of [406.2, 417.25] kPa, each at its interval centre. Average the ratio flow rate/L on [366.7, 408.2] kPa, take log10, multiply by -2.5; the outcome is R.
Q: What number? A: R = -0.066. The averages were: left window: 5.39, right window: 4.08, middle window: 5.02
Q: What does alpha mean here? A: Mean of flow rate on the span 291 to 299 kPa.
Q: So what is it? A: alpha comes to 5.24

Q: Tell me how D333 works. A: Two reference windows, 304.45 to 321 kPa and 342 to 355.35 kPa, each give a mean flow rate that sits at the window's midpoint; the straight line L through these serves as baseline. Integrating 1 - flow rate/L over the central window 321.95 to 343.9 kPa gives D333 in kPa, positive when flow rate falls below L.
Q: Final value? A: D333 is 5.6 kPa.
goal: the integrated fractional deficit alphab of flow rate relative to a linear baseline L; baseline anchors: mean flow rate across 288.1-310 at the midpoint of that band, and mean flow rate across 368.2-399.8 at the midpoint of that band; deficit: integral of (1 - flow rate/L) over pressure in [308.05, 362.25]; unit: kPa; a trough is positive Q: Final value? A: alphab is 7.8 kPa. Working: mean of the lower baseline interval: 5.19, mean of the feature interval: 4.45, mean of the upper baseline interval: 5.19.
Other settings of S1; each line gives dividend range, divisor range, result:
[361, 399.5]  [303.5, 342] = 1.31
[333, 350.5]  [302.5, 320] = 1.10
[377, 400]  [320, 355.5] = 1.21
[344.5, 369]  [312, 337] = 1.58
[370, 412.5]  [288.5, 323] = 1.04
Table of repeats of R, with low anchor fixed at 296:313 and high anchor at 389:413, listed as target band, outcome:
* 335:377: -0.12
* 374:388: -0.15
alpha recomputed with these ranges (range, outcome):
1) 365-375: 5.28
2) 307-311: 4.94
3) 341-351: 5.38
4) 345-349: 5.32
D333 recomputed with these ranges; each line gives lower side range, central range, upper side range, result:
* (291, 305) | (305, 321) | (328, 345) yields 1.5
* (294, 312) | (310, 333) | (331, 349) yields 7.4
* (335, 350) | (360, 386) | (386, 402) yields -1.4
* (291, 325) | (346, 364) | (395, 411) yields -4.0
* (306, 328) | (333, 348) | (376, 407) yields -3.1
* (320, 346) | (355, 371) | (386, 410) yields -4.3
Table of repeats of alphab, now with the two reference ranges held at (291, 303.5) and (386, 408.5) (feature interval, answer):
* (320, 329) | 4.6 kPa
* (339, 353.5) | -1.1 kPa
